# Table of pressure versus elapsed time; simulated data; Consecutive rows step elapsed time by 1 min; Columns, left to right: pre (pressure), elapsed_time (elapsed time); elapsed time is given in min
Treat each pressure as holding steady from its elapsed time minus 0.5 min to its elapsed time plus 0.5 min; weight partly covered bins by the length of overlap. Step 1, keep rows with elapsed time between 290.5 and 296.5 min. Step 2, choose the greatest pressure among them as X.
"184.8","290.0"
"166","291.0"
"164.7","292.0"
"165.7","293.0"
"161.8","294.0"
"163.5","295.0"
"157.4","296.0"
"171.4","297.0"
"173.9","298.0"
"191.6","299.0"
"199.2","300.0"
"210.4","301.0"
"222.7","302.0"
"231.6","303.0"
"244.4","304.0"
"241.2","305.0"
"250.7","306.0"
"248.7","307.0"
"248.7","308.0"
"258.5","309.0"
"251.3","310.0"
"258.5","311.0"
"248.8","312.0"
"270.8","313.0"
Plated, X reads 166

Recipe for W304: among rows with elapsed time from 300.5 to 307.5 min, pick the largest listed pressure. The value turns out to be 250.7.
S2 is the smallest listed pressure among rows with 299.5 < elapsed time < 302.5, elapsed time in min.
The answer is 199.2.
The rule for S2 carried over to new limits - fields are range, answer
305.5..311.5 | 248.7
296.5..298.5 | 171.4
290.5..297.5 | 157.4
